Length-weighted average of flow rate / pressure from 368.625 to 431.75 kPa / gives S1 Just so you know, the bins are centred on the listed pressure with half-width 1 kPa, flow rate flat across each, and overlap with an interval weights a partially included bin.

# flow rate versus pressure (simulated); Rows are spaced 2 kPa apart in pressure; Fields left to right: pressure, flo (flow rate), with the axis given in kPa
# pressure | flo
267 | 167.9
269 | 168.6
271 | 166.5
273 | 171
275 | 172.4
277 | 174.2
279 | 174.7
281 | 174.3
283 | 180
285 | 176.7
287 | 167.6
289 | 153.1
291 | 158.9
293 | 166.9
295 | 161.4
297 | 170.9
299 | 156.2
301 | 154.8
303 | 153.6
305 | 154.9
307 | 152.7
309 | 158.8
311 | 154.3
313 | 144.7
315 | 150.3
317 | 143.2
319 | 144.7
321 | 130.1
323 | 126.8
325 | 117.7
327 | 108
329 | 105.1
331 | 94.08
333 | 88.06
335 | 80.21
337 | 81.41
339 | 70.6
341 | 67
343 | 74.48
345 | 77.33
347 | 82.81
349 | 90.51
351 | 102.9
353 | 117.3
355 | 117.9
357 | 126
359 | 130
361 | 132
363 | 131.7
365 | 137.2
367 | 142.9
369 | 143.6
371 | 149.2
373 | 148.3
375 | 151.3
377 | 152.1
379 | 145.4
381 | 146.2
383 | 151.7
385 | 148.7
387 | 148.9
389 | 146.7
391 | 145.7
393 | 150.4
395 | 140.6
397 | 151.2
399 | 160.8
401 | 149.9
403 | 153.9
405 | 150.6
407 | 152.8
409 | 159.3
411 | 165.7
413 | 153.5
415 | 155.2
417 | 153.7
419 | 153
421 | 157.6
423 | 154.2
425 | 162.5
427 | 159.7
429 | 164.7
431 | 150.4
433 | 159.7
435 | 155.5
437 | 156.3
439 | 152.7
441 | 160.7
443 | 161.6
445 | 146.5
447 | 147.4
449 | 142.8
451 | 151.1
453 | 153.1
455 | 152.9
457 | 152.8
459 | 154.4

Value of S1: 153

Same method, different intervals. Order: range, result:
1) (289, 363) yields 124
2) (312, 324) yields 140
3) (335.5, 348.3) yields 76.1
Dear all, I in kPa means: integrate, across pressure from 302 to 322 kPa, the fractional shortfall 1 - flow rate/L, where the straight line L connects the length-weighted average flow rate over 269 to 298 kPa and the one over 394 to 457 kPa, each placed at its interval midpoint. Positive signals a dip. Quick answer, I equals 2.11 kPa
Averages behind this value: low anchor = 169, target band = 149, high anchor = 154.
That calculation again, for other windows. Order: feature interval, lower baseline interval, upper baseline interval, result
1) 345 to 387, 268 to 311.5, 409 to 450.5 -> 7.43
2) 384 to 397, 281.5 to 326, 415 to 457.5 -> 0.61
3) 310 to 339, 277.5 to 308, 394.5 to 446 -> 7.96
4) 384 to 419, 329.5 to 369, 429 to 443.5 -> -4.32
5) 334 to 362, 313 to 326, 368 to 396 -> 8.95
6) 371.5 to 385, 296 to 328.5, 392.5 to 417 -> 0.17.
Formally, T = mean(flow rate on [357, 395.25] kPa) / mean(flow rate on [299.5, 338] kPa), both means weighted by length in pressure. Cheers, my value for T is 1.1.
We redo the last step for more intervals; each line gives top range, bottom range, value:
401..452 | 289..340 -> 1.16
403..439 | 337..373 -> 1.40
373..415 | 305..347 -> 1.33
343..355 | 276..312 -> 0.58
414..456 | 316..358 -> 1.51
